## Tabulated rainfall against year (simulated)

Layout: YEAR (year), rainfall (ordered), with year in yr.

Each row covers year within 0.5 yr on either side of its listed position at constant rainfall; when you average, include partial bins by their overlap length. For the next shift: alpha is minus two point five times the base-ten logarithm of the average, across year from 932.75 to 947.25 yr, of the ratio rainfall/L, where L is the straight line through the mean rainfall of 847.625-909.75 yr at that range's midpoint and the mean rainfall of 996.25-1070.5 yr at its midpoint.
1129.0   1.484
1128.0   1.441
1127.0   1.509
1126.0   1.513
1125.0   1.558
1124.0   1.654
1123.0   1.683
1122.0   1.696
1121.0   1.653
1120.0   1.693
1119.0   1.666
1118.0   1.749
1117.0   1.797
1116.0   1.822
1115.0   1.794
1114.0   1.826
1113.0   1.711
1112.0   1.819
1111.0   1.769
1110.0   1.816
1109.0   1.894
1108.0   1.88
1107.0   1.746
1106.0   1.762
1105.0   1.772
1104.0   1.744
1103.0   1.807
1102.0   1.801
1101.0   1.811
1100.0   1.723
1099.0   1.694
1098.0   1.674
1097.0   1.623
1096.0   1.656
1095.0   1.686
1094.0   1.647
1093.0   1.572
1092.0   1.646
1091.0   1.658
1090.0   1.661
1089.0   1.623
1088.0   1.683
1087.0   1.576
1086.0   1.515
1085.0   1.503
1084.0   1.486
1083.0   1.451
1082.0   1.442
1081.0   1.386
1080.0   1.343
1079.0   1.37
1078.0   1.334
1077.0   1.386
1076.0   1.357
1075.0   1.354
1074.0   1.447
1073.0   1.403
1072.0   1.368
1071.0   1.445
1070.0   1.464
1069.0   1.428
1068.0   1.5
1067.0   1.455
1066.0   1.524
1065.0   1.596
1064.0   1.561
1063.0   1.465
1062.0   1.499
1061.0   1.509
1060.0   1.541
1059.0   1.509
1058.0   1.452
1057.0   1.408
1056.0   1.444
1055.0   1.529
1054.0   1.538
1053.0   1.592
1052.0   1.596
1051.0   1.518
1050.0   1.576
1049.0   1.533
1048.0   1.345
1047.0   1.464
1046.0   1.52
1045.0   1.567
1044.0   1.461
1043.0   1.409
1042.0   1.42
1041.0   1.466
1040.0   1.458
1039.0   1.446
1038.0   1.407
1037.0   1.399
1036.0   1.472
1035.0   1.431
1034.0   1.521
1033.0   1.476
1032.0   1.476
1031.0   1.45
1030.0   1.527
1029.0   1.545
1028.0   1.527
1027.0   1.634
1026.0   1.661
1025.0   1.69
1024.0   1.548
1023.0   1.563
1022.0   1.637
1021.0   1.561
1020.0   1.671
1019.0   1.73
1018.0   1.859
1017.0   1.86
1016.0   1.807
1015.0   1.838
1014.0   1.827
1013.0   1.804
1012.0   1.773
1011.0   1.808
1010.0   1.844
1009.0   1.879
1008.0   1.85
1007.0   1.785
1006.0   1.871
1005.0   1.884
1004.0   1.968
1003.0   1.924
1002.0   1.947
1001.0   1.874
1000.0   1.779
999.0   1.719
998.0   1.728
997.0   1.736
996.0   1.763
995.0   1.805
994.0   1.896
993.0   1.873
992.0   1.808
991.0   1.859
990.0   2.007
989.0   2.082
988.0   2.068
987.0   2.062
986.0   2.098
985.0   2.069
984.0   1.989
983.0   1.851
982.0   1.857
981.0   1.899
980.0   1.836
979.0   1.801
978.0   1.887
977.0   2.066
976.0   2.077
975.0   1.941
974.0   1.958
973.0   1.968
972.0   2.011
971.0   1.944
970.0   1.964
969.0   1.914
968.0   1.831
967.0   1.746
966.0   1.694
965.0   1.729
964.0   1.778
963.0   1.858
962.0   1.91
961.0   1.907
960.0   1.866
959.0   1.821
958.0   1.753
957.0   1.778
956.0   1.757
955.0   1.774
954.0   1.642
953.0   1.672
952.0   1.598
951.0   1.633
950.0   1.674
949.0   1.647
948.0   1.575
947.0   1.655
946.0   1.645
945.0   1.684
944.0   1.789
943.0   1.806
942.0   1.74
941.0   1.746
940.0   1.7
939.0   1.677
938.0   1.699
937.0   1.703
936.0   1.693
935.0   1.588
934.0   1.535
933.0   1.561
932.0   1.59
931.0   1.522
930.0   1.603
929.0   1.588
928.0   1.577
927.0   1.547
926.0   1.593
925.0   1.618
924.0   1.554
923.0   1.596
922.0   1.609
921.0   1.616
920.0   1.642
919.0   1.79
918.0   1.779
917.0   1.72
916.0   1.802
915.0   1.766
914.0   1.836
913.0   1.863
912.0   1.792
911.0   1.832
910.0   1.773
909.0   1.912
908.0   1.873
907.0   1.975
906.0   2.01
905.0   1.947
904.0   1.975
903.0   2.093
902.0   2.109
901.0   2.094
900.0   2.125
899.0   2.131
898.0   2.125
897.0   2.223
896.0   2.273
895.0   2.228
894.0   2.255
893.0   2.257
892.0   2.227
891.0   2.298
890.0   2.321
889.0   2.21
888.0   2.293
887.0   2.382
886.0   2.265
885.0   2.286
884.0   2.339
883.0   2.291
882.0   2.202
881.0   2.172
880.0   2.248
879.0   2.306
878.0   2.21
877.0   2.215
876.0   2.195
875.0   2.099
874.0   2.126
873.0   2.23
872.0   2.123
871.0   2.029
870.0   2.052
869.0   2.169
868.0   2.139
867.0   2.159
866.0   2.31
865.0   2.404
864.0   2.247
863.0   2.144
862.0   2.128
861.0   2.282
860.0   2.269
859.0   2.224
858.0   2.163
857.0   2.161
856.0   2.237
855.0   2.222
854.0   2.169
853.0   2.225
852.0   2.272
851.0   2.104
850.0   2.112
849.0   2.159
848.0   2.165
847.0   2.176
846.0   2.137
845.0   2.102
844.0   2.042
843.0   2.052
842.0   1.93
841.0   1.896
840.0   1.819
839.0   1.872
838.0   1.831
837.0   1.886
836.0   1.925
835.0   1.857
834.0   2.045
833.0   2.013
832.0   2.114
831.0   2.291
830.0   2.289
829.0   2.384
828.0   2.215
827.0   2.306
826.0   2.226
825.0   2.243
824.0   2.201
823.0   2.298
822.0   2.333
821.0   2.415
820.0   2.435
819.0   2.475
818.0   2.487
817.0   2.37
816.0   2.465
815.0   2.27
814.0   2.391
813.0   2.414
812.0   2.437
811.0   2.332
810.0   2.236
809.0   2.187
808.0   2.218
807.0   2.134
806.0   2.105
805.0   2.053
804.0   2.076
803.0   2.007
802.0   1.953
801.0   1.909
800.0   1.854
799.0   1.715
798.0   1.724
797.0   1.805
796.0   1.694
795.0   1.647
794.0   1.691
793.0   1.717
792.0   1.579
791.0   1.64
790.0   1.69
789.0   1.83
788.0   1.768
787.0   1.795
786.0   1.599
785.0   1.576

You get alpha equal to 0.161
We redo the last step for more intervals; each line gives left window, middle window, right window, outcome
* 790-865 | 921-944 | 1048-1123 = 0.16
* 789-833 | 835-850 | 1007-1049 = 0.02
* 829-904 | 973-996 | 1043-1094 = -0.10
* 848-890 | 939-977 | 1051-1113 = 0.09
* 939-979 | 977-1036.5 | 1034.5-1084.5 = -0.09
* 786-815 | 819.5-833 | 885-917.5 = -0.15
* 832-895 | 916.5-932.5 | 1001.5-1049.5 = 0.21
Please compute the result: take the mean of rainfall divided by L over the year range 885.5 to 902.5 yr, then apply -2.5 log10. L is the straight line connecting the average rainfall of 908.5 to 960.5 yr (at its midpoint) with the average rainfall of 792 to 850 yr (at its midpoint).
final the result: -0.207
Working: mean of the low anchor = 2.1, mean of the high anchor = 1.69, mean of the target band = 2.22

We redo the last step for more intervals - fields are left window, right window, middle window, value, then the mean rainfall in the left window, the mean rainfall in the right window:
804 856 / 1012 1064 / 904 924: 0.08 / 2.18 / 1.55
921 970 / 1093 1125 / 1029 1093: 0.16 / 1.69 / 1.74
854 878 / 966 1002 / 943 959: 0.17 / 2.19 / 1.91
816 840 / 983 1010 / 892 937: 0.12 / 2.19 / 1.9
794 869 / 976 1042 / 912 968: 0.13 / 2.14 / 1.76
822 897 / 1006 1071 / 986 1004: -0.10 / 2.17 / 1.57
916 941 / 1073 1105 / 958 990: -0.19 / 1.63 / 1.57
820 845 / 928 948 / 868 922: -0.13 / 2.11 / 1.66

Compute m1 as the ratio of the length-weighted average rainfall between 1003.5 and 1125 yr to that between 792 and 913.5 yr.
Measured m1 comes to 0.75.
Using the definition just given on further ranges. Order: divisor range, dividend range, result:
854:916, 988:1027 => 0.84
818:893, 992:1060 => 0.75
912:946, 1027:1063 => 0.89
